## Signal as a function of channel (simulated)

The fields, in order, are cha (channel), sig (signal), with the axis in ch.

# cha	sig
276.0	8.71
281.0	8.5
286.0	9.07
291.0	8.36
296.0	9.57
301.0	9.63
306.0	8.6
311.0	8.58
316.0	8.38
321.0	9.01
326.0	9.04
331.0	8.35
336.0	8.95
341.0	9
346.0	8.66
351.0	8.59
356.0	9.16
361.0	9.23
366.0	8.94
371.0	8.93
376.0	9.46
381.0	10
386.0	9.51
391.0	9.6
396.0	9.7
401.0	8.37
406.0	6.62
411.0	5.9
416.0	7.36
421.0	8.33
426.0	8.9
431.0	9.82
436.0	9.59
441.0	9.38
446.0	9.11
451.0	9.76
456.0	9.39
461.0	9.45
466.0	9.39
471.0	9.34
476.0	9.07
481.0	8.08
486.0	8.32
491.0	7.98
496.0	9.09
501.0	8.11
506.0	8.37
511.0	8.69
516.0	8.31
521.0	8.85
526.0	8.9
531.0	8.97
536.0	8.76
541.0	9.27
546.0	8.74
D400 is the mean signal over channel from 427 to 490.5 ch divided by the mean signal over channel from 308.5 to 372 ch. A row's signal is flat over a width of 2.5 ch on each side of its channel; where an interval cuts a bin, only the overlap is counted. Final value 1.04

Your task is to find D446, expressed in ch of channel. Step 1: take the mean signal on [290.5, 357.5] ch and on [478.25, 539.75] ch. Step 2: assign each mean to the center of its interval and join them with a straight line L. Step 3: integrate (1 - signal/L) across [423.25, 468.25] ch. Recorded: -3.9 ch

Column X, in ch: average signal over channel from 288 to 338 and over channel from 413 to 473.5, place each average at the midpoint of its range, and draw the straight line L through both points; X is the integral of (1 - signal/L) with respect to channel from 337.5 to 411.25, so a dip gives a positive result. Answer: 0.9 ch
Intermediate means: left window 8.85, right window 9.12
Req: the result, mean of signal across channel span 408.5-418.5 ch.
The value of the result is 6.63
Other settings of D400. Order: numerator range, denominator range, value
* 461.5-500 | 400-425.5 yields 1.19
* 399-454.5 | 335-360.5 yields 0.95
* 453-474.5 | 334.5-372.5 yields 1.05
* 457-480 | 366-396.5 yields 0.98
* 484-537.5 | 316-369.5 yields 0.97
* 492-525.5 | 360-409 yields 0.95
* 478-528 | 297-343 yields 0.96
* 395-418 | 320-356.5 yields 0.85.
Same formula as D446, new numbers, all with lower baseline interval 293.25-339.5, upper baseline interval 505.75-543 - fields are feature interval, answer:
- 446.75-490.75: -1.1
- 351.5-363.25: -0.3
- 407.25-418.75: 2.8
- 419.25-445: -1.1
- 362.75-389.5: -1.5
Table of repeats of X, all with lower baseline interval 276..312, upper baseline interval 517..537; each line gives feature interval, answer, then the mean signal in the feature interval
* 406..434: 2.9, 7.96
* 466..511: 1.3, 8.6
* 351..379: -0.7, 9.11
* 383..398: -1.2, 9.61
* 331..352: 0.3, 8.76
